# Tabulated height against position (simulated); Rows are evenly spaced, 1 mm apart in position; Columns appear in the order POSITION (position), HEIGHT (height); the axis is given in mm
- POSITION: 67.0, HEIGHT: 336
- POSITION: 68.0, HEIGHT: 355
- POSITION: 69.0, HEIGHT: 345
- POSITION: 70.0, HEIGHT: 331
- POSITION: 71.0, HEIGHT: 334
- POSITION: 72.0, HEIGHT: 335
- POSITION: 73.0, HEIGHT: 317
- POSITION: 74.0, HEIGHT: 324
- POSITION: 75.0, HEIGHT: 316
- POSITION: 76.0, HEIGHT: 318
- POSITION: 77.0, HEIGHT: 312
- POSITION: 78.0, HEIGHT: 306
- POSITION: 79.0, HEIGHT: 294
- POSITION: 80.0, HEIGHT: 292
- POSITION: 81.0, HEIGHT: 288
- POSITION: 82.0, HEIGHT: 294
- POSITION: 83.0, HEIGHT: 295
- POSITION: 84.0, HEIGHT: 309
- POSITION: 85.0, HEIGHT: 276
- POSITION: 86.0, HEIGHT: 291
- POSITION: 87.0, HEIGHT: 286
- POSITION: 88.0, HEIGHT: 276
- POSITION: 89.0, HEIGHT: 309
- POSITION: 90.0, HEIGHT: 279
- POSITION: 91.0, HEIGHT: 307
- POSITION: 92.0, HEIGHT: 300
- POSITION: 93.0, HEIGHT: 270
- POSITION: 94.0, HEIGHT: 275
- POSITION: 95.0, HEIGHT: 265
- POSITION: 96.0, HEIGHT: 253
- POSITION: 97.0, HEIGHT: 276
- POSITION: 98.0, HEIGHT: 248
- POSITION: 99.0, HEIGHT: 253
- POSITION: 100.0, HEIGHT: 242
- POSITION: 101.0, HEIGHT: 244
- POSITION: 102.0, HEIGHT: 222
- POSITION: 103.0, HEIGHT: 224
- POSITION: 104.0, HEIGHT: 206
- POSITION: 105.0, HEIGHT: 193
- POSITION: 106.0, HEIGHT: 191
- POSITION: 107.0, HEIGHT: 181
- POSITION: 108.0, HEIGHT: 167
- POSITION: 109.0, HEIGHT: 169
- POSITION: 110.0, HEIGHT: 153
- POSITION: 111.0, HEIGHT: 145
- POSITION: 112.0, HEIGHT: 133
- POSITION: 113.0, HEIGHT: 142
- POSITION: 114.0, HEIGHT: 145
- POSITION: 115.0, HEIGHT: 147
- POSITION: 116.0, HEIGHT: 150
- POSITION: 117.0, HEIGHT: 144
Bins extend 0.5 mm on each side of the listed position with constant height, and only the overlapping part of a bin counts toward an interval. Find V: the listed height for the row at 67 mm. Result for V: 336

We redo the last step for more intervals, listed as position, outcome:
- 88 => 276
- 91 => 307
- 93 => 270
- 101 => 244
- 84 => 309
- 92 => 300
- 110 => 153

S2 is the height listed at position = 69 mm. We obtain 345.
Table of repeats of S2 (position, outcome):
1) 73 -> 317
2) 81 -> 288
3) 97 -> 276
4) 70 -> 331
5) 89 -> 309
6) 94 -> 275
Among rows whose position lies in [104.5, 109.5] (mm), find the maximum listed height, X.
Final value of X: 193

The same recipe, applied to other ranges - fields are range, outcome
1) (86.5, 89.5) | 309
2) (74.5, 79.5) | 318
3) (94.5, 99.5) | 276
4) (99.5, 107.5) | 244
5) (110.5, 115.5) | 147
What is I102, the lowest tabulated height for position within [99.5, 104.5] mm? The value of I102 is 206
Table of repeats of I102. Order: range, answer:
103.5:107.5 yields 181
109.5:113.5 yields 133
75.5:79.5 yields 294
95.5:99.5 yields 248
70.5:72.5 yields 334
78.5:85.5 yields 276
